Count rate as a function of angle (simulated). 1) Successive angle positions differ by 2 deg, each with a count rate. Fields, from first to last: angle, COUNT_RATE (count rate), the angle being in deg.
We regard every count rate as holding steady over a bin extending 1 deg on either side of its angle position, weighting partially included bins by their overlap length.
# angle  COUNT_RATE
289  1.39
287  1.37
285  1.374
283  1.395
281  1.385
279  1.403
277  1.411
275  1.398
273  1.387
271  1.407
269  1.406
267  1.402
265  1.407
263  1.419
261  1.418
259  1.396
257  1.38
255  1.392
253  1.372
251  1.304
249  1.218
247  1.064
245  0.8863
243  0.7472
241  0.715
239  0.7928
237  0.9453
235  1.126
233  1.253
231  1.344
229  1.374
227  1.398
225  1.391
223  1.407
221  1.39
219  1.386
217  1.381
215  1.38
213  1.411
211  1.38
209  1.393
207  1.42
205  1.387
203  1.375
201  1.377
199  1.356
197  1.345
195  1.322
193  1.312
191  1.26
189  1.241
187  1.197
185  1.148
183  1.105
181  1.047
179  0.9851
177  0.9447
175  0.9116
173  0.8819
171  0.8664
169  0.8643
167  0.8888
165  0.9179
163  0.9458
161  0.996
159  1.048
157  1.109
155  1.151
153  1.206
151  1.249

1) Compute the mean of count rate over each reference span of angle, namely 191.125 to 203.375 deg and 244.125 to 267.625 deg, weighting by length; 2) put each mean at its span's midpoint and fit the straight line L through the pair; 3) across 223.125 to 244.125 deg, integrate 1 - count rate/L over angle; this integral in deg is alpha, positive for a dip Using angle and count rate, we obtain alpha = 3.2 deg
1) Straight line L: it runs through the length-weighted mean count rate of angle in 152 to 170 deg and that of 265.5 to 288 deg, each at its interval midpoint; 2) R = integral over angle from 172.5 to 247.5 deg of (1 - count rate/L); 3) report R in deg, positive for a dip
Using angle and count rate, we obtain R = -2.4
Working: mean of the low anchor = 1.01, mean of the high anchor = 1.39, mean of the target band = 1.21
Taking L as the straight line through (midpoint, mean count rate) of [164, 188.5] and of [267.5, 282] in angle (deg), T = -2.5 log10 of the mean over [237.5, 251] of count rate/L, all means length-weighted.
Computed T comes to 0.34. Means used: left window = 0.985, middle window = 0.935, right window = 1.4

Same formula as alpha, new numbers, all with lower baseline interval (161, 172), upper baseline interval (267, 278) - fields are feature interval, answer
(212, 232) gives -3.80 deg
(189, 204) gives -4.05 deg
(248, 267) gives -0.53 deg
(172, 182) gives 0.01 deg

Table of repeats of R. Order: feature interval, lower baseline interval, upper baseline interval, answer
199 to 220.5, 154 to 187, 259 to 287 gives -4.5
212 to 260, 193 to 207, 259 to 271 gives 5.5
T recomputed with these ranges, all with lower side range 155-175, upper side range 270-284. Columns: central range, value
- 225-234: -0.12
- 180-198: -0.16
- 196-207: -0.24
